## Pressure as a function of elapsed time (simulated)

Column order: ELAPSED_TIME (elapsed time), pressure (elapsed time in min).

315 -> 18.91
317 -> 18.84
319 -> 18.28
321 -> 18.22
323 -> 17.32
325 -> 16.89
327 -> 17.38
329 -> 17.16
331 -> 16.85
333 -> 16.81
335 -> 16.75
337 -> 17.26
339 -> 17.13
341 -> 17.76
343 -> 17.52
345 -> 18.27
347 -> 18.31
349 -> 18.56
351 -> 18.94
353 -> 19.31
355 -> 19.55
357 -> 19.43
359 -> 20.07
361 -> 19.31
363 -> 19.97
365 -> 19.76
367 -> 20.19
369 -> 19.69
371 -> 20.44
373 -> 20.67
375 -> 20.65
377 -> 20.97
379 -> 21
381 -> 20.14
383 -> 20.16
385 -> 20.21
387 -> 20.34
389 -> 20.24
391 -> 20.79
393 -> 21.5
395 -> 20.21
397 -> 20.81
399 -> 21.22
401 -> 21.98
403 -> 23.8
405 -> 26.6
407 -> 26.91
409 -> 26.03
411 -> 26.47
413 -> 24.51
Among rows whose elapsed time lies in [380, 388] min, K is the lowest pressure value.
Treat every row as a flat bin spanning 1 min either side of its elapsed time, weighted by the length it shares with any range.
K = 20.14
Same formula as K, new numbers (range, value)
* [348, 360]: 18.56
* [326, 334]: 16.81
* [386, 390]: 20.24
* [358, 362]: 19.31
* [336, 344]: 17.13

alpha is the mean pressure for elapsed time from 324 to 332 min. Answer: 17.1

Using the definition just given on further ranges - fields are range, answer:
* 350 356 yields 19.3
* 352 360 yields 19.6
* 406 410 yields 26.5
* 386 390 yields 20.3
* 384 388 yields 20.3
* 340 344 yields 17.6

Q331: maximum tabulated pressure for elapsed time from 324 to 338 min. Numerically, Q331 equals 17.38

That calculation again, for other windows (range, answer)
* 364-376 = 20.67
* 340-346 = 18.27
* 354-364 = 20.07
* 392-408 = 26.91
